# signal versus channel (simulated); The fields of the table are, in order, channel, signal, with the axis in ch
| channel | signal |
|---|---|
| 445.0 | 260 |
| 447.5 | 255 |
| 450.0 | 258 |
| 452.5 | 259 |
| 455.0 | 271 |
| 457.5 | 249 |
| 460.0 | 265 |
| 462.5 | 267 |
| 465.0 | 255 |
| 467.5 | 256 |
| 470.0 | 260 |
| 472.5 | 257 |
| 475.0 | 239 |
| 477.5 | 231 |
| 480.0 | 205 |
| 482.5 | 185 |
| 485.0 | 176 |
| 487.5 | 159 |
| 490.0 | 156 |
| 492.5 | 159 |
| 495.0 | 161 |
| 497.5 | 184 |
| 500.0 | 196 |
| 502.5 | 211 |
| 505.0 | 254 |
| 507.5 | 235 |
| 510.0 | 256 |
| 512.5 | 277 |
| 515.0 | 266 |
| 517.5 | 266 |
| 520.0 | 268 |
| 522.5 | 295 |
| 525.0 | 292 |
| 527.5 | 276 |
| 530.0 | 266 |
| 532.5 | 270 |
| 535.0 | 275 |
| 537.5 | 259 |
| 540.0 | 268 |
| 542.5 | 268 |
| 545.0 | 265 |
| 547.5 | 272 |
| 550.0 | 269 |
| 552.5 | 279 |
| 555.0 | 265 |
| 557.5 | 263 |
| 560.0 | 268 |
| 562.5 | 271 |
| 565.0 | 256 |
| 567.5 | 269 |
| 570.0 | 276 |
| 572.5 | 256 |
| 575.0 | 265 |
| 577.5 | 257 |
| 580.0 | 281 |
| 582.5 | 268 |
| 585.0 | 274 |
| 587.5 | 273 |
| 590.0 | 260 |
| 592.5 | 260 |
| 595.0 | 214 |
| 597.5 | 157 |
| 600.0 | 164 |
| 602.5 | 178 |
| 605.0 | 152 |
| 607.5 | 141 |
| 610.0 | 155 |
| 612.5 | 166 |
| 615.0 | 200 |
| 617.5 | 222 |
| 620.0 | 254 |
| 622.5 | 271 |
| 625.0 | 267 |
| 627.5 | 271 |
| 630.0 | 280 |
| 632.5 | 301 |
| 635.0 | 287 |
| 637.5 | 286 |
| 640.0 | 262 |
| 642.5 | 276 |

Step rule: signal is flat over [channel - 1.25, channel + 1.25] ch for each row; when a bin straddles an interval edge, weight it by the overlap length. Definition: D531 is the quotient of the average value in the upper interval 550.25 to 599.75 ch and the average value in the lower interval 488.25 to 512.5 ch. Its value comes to 1.3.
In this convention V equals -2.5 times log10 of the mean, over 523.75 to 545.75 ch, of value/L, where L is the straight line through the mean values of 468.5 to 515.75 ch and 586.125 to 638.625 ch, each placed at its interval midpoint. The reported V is -0.24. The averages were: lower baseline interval 214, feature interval 271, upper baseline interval 227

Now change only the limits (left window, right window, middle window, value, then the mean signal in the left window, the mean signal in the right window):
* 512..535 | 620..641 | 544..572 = 0.03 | 275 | 277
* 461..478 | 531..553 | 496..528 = 0.05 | 253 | 269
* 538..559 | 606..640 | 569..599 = 0.01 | 268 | 239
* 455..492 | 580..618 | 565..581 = -0.25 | 226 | 208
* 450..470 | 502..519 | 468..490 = 0.21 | 260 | 254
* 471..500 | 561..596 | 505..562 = -0.18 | 193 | 263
